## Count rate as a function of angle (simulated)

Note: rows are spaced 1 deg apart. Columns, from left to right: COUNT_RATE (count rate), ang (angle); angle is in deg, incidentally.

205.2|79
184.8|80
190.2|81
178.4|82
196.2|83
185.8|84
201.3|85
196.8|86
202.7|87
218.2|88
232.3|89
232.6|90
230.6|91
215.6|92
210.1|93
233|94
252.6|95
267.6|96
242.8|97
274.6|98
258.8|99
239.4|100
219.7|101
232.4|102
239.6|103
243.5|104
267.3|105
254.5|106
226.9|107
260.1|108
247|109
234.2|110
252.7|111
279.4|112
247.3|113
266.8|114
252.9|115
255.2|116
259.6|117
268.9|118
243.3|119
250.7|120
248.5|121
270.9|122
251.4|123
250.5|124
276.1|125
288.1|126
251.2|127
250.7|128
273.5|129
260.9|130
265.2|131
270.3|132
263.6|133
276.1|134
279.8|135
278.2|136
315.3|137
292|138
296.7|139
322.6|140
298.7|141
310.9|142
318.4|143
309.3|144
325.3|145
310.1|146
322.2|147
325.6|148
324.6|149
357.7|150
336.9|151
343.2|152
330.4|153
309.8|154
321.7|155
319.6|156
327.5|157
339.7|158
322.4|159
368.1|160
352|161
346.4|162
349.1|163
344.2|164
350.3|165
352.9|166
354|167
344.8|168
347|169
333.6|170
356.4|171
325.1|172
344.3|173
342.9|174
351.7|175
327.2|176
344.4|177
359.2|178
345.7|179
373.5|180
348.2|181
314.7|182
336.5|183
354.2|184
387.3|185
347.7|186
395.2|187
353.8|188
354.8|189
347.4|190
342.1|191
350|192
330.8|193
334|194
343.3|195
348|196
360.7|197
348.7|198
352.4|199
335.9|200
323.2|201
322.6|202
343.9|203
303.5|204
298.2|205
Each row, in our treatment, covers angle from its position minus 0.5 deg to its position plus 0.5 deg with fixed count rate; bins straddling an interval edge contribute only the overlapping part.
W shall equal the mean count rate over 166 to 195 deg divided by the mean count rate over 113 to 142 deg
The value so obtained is 1.3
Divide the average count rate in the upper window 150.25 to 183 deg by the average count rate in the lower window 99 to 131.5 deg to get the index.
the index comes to 1.34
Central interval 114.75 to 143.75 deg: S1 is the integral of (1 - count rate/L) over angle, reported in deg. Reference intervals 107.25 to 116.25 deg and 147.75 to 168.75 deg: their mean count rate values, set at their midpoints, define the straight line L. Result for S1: 1.2 deg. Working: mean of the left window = 254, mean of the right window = 339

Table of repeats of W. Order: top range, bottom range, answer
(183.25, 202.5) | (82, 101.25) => 1.55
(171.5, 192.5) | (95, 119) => 1.39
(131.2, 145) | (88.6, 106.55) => 1.22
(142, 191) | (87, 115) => 1.40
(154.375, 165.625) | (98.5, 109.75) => 1.39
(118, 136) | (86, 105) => 1.12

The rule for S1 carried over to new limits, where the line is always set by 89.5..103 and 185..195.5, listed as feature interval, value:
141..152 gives -0.90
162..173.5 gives -0.74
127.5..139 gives 0.31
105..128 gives 0.61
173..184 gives -0.24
